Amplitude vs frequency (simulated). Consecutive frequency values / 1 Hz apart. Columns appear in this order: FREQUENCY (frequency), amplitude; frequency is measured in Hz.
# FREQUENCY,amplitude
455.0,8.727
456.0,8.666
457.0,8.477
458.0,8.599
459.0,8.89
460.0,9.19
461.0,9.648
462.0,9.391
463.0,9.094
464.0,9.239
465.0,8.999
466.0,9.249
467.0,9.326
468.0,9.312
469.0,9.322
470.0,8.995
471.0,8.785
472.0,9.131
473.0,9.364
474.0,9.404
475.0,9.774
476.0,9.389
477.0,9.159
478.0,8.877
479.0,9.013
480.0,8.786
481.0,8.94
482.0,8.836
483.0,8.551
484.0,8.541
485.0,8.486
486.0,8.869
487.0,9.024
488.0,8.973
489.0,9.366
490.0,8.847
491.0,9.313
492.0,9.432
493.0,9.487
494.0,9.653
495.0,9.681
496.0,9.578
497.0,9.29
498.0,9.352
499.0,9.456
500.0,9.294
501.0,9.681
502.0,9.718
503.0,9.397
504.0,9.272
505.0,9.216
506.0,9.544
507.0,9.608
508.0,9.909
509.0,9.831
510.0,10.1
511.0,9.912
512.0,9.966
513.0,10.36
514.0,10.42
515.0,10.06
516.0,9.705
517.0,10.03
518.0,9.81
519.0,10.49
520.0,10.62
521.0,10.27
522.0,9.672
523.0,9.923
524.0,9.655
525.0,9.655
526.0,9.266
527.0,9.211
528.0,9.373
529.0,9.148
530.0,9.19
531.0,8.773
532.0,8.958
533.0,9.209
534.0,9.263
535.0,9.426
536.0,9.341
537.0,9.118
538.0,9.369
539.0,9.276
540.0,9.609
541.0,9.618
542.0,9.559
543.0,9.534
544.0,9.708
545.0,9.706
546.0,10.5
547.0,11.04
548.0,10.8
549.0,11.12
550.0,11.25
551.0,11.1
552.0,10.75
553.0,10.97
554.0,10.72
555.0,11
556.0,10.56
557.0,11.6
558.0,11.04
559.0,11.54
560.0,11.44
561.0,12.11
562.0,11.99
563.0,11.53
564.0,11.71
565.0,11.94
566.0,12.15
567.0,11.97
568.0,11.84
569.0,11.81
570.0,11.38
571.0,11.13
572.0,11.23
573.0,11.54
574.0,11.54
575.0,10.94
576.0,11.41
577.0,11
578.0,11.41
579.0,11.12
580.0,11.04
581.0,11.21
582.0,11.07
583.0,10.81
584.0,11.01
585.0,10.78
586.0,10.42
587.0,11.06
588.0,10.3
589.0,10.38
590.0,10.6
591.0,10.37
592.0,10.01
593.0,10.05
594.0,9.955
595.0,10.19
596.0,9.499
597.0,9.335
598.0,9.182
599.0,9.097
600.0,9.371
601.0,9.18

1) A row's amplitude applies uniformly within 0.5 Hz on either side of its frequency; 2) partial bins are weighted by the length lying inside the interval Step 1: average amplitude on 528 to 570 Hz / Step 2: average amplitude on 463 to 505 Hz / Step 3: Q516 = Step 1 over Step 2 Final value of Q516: 1.14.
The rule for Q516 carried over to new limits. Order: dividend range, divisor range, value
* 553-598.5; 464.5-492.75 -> 1.21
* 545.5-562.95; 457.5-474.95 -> 1.21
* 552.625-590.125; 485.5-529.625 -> 1.17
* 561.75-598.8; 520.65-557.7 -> 1.10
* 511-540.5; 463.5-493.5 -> 1.06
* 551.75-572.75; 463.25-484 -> 1.26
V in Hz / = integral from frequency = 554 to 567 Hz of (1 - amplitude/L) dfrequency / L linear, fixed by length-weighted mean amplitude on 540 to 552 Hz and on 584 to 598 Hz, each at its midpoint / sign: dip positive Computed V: -1.6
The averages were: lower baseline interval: 10.3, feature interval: 11.5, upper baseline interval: 10.2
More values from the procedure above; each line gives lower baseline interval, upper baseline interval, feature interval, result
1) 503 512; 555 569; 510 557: 2.9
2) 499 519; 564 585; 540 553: 0.4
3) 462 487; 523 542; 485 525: -1.9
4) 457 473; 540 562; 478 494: 0.9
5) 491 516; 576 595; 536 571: -1.8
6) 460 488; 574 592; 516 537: 0.8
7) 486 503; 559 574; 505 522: 0.0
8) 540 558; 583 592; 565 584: -1.4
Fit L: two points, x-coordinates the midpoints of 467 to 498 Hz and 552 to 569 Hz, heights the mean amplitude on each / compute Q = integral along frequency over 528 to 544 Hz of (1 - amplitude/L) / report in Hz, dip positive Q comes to 2.2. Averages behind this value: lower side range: 9.15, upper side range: 11.5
